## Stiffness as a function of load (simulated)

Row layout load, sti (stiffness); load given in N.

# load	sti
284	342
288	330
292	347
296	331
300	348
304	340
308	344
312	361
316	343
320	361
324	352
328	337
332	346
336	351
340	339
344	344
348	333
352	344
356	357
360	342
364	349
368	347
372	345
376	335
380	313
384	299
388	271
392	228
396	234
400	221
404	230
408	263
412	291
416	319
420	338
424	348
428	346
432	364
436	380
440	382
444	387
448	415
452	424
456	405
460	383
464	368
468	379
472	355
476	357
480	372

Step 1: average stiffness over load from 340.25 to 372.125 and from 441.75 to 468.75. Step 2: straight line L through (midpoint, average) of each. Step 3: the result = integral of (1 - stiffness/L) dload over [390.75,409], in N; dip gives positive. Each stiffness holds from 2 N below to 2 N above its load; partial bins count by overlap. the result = 6.6 N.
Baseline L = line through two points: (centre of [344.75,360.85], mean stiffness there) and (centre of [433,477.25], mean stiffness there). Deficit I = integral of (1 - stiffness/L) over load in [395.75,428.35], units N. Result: 7.1 N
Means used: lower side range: 344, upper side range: 385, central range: 288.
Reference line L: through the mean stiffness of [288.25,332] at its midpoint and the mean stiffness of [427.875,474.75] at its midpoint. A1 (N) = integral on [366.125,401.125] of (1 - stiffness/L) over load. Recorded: 7.2 N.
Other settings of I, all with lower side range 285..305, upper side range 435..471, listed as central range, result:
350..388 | 3.12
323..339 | 0.24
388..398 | 3.56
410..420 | 1.77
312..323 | -0.22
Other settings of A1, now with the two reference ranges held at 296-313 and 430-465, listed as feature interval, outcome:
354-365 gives 0.4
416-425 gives 1.1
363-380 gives 1.2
